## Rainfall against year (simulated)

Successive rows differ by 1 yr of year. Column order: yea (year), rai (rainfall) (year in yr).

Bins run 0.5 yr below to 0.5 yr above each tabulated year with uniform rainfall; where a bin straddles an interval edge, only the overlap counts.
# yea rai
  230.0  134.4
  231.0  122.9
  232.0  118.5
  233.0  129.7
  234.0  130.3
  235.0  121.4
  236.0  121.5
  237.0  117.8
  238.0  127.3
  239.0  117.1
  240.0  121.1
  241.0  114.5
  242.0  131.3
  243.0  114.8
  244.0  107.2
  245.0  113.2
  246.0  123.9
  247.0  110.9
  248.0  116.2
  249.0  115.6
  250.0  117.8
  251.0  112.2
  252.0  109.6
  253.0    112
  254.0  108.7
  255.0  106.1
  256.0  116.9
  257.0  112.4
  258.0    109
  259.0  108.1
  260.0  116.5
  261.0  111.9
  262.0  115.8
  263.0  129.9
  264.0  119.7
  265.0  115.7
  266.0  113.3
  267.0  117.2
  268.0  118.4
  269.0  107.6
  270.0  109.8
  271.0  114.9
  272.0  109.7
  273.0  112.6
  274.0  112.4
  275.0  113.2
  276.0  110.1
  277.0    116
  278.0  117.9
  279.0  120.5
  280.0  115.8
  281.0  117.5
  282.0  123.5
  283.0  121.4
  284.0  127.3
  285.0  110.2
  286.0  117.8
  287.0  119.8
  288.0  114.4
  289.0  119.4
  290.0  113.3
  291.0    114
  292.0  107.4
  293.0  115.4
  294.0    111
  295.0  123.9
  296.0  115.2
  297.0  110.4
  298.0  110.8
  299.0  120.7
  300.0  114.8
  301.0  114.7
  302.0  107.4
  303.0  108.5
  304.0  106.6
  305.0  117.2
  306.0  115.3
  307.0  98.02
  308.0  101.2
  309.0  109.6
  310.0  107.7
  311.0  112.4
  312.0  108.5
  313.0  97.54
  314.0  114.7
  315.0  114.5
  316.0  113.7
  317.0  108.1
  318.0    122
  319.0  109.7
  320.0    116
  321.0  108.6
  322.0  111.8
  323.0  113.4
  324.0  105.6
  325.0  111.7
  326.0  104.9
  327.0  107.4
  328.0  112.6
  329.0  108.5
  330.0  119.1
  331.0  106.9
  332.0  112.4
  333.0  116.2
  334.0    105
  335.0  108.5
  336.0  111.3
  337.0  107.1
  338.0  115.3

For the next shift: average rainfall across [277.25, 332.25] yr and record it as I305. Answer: 113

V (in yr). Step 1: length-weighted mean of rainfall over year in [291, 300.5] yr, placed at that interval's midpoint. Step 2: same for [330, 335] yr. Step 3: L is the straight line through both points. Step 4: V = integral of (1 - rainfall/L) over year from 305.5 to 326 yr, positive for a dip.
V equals 0.5 yr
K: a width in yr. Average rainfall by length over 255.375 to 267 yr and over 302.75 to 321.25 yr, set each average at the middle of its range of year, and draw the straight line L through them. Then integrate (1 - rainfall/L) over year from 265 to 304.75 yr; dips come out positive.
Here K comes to -0.7 yr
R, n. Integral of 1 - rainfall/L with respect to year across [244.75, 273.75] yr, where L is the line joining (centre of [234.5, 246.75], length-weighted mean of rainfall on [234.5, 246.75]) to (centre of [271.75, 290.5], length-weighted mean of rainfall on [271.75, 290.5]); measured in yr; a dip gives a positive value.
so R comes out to 0.97 yr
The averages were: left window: 119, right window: 117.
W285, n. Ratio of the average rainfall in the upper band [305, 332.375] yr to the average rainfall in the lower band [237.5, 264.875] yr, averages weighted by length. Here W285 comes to 0.95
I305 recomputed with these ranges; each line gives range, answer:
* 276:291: 118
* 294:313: 111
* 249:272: 114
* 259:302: 116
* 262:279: 115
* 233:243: 122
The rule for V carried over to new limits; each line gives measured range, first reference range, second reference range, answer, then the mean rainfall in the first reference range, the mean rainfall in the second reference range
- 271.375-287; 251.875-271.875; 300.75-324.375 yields -0.6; 114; 110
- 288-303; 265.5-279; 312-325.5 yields -0.2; 114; 111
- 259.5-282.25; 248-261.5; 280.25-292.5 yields -0.2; 112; 117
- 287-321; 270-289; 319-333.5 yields 0.5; 116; 111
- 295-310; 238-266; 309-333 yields 0.1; 115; 111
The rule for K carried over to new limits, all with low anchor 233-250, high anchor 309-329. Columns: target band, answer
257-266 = 0.1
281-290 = -0.4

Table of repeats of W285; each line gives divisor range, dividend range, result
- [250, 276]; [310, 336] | 0.98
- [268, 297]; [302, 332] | 0.95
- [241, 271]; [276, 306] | 1.01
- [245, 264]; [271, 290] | 1.02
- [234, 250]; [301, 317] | 0.92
